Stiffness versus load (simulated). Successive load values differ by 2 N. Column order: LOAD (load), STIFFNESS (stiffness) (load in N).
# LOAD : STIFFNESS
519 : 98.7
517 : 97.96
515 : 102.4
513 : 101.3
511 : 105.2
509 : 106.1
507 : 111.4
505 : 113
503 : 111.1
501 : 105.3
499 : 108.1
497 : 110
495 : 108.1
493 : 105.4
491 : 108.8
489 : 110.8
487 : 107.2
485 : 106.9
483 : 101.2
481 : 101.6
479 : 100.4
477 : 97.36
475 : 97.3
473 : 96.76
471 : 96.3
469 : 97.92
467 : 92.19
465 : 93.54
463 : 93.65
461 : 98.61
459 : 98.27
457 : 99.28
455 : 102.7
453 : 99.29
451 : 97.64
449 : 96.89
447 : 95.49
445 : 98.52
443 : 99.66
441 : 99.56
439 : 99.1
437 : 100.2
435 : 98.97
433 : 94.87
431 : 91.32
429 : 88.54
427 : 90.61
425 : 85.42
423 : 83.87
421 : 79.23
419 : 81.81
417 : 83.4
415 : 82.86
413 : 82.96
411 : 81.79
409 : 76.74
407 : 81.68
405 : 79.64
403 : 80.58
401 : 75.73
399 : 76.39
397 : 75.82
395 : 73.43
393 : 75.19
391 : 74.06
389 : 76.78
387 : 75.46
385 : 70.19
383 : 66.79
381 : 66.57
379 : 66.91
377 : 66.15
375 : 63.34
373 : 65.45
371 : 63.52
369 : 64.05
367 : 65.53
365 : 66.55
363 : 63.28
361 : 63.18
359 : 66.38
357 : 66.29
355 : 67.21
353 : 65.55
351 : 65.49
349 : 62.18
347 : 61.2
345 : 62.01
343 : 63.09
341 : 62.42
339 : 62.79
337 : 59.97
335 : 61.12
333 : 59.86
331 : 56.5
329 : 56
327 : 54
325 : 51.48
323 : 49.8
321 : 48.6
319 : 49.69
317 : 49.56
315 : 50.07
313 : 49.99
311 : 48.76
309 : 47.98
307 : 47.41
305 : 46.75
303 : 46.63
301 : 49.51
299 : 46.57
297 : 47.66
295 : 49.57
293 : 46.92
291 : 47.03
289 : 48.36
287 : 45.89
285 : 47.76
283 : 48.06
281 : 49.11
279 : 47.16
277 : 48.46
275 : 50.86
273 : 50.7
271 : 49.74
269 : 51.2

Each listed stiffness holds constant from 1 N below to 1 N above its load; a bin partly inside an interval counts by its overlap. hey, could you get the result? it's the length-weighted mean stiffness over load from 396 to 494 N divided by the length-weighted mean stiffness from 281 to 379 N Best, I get 1.66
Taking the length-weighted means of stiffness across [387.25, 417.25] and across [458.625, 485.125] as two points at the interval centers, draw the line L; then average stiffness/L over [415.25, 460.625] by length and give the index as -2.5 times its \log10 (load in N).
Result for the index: -0.06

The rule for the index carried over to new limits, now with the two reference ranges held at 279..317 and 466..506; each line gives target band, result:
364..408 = 0.04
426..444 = -0.08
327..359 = -0.01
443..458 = -0.06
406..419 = 0.01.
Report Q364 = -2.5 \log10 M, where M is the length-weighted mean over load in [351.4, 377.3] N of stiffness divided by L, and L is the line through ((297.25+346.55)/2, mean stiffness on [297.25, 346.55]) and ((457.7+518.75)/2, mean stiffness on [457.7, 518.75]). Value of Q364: 0.01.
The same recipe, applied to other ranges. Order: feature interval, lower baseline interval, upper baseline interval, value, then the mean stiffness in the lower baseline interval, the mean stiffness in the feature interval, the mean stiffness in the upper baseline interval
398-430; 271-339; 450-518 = 0.00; 50.4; 82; 102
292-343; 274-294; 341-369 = 0.07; 48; 52.2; 64.4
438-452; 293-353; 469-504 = -0.08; 54.1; 98.1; 104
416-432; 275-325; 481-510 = 0.01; 48.3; 85.5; 108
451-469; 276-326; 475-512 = -0.01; 48.4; 97.3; 106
